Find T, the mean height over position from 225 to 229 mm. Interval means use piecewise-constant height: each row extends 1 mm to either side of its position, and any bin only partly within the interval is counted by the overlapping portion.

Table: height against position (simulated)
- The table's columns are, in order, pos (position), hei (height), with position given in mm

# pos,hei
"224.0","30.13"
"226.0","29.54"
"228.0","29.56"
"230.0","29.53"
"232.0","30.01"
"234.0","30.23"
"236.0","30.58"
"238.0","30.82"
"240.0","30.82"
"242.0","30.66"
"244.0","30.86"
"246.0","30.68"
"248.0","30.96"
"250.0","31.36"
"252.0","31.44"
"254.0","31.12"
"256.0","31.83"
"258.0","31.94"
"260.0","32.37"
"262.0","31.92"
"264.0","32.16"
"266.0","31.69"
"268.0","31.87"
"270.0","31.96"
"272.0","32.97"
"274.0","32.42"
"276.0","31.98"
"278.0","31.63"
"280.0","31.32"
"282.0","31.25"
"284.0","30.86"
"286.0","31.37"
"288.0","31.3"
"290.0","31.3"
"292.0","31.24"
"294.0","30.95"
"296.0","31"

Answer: 29.5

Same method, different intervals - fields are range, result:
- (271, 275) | 32.7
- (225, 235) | 29.8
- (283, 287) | 31.1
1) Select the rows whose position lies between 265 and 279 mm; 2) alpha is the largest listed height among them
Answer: 32.97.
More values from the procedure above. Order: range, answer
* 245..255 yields 31.44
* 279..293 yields 31.37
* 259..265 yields 32.37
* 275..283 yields 31.98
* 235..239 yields 30.82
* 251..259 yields 31.94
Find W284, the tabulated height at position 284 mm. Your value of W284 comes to 30.86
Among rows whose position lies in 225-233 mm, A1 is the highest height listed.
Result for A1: 30.01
